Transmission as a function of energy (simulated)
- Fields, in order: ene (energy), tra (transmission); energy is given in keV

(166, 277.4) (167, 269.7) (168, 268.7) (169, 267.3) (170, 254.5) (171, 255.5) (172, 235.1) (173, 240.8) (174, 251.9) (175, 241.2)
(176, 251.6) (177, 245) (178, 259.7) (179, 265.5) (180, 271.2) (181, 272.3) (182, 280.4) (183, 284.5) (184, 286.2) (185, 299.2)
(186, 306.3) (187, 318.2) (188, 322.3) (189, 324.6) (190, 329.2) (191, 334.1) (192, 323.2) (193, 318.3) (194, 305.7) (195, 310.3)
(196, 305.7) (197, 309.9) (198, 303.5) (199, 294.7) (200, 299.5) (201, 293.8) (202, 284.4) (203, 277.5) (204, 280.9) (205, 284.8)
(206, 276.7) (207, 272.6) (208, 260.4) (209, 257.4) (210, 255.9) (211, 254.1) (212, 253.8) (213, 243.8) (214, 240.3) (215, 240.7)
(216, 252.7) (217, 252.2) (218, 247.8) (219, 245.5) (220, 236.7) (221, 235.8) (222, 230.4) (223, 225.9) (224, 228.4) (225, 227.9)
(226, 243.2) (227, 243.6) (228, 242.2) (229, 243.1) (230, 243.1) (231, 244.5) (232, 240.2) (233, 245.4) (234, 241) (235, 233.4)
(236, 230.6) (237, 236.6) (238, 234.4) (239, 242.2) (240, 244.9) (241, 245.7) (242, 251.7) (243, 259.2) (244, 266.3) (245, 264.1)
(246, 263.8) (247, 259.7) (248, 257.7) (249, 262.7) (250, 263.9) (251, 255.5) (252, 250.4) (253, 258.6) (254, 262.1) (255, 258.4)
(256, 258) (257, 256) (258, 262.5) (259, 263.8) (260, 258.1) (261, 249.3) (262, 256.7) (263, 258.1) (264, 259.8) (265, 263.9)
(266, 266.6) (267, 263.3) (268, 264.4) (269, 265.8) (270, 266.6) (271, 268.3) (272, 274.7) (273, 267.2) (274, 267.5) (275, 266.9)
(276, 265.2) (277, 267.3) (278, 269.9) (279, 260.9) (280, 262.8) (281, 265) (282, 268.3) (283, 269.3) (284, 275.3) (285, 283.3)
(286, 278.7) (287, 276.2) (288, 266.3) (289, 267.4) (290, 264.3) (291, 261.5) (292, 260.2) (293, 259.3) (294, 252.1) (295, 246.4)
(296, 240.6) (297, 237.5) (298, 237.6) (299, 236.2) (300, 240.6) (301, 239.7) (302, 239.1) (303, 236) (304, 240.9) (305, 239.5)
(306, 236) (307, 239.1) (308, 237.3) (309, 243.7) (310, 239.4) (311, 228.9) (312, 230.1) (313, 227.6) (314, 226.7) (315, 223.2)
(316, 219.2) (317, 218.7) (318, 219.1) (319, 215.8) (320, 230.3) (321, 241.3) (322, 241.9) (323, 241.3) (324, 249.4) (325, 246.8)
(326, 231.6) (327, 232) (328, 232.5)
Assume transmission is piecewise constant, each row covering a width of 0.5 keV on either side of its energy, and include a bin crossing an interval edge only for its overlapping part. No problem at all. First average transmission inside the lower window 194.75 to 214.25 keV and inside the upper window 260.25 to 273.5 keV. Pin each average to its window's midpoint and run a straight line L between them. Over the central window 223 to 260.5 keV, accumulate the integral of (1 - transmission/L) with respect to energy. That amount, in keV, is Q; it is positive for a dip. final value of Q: 2.74 keV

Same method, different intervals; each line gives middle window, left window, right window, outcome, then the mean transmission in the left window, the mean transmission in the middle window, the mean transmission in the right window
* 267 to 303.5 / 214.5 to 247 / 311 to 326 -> -3.8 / 243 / 260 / 231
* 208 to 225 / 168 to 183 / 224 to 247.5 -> 0.4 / 258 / 244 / 245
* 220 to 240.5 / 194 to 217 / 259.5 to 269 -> 2.4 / 275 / 238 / 260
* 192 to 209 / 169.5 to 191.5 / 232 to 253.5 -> -1.4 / 279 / 292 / 251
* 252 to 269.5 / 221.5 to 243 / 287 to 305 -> -1.2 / 239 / 260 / 249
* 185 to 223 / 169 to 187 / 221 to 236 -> -4.2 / 266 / 280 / 238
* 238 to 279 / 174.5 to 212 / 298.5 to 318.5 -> -0.6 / 288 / 260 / 233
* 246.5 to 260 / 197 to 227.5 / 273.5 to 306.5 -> -0.1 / 259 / 259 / 257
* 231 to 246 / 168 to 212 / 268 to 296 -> 1.5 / 282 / 246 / 266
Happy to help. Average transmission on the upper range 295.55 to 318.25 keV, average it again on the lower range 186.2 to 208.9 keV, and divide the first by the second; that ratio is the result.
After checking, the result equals 0.78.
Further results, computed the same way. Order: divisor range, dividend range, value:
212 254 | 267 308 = 1.05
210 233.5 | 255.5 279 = 1.09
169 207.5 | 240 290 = 0.92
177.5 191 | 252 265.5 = 0.88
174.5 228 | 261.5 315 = 0.93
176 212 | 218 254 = 0.85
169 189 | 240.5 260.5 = 0.95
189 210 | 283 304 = 0.86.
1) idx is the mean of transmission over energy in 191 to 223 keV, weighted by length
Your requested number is 273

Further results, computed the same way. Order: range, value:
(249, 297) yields 263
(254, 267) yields 260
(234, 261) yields 254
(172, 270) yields 264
